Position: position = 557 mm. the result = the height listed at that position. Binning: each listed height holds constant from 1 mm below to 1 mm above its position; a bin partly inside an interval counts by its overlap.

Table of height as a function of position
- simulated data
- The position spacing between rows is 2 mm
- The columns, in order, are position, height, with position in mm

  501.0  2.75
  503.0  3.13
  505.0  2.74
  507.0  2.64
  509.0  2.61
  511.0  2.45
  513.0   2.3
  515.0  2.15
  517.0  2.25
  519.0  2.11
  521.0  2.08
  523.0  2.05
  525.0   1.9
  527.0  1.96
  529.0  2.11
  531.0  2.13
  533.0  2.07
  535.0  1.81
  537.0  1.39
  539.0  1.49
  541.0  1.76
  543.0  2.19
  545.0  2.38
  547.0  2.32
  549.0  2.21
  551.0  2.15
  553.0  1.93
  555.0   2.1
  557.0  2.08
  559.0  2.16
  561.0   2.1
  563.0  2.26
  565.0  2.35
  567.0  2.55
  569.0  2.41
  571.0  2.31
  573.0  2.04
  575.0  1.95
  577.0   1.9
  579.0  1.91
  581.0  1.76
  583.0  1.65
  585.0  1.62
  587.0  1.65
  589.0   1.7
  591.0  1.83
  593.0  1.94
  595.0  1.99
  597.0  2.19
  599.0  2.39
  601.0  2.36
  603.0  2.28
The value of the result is 2.08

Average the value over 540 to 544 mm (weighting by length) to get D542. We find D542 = 1.98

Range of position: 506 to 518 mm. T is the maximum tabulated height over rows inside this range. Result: 2.64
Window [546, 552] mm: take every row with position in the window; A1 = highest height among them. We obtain 2.32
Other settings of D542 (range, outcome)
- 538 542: 1.62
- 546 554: 2.15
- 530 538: 1.85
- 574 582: 1.88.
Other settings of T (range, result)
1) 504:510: 2.74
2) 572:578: 2.04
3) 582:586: 1.65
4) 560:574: 2.55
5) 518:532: 2.13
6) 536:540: 1.49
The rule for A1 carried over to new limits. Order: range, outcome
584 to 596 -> 1.99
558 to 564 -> 2.26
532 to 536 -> 2.07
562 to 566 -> 2.35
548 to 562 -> 2.21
